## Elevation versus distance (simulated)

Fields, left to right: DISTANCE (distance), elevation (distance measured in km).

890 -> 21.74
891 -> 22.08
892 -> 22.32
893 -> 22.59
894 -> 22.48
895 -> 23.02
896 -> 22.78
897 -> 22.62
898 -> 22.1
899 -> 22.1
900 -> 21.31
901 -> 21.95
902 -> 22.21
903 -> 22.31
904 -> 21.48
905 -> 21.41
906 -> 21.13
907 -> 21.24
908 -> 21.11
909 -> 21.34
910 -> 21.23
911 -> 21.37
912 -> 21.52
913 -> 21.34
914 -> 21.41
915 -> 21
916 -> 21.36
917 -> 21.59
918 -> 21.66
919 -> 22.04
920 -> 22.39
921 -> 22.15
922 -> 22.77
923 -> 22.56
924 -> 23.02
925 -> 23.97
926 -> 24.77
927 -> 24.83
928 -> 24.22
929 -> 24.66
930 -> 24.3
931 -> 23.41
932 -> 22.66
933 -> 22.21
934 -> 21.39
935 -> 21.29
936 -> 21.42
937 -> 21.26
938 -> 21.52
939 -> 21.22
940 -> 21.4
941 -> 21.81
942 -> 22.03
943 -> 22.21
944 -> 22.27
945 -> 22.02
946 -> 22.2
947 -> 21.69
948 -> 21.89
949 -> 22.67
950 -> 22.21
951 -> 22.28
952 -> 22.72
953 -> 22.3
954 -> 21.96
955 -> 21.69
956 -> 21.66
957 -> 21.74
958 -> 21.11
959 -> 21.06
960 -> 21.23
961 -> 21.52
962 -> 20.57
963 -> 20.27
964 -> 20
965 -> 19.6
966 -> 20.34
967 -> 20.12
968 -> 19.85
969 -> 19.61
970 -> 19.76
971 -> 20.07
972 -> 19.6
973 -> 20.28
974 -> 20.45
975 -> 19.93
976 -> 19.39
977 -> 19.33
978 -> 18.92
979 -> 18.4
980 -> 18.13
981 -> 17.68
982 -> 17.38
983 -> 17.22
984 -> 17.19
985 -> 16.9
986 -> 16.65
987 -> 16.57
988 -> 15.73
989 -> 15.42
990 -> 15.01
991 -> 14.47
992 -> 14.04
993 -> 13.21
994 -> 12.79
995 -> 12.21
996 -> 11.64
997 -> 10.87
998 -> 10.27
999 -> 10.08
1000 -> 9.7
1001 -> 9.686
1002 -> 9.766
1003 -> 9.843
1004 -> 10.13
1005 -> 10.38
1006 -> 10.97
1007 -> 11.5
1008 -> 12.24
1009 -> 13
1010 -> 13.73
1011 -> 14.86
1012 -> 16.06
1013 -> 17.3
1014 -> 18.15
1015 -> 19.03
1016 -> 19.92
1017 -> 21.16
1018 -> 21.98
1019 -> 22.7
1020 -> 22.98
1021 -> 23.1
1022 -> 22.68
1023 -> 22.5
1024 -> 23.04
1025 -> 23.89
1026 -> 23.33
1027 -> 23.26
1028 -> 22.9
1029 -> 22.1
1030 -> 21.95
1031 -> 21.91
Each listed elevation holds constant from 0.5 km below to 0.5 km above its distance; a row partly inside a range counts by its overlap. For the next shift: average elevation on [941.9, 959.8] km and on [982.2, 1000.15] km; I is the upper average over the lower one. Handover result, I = 0.64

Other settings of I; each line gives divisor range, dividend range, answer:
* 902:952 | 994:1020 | 0.63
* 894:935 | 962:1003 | 0.74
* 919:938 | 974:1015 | 0.64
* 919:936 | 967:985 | 0.82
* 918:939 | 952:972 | 0.91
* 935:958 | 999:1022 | 0.70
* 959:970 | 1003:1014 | 0.64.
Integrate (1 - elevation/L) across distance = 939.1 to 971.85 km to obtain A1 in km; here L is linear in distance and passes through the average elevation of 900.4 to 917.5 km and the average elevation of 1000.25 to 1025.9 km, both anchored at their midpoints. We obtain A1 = -3.2 km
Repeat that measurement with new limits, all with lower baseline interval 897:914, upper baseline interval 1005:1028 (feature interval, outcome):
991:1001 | 4.0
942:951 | -0.7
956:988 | 1.0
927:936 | -0.9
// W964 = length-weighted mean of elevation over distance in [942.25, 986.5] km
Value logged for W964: 20.3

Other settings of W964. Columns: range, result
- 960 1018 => 16.2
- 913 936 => 22.7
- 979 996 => 15.6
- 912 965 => 22.1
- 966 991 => 18.3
